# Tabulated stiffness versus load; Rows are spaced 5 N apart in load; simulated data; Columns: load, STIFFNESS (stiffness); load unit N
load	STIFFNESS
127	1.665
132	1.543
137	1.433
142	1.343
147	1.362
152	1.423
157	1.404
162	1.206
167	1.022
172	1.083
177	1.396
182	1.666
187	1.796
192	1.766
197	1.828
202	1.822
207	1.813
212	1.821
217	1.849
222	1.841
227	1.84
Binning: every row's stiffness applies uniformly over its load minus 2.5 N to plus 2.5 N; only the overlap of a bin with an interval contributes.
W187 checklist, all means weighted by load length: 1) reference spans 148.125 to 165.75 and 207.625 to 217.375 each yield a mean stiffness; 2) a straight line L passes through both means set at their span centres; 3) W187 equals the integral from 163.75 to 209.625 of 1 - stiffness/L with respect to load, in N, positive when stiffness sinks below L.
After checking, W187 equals 1.0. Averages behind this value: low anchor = 1.32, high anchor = 1.83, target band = 1.57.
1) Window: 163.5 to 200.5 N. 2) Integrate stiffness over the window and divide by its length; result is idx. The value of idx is 1.51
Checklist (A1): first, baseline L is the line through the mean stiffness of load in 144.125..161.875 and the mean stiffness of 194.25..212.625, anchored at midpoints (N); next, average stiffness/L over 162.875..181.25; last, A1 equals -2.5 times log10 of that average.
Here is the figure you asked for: 0.26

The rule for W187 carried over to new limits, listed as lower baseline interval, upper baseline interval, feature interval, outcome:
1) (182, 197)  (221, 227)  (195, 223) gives -0.3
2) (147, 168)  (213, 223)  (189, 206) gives -1.5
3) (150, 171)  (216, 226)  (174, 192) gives -1.8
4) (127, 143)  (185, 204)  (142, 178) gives 7.6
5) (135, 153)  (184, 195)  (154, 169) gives 3.0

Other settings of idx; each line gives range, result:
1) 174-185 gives 1.52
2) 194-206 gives 1.82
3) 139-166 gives 1.33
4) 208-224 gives 1.83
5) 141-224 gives 1.56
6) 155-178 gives 1.21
